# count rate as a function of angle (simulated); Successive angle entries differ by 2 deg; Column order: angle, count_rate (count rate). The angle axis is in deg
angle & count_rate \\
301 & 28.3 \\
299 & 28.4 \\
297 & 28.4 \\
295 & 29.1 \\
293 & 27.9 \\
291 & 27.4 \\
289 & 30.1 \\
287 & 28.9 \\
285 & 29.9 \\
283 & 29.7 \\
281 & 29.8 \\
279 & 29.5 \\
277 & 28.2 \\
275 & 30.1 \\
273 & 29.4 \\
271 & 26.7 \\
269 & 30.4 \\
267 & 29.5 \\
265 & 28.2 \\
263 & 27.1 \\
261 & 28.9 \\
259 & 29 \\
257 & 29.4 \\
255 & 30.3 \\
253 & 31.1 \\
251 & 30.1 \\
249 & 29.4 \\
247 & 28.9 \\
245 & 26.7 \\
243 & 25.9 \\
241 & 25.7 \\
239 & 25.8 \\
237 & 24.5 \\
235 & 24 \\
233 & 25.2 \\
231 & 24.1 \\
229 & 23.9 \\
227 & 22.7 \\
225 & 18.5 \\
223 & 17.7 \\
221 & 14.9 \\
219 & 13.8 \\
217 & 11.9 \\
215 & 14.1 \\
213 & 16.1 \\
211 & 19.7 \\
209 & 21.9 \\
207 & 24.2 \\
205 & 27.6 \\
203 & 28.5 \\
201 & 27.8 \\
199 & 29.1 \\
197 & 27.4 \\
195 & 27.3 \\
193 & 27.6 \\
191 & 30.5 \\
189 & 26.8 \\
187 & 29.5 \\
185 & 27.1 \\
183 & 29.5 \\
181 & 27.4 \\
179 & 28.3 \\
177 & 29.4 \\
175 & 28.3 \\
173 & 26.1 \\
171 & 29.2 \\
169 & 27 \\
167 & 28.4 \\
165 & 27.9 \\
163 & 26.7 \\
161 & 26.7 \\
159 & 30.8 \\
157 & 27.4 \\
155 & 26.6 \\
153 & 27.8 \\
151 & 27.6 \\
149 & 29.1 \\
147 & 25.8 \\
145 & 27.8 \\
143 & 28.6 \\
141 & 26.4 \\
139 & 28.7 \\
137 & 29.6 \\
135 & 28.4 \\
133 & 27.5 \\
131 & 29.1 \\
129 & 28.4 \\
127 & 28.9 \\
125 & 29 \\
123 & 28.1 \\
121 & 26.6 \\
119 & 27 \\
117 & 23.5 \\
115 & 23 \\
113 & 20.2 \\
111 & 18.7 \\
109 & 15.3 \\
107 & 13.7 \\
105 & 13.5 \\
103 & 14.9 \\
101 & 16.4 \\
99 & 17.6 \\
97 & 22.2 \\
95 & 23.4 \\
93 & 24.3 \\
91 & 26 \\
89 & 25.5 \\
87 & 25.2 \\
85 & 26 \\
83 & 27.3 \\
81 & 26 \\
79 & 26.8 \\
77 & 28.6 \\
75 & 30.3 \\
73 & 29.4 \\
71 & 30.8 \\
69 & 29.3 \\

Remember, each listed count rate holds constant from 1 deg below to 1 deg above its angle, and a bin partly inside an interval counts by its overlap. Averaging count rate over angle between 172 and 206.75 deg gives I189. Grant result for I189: 28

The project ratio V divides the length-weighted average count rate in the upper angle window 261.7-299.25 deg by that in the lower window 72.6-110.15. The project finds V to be 1.28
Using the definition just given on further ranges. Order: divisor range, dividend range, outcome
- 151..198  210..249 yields 0.77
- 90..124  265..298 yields 1.39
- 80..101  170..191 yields 1.18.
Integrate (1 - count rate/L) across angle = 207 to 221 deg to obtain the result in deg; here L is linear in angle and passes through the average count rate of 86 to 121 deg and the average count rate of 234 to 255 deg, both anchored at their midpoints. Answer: 5.0 deg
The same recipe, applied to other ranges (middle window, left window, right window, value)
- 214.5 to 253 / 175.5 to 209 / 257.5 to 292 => 7.58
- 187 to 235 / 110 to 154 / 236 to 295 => 8.61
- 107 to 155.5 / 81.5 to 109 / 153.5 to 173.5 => -2.74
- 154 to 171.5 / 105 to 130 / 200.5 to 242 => -4.22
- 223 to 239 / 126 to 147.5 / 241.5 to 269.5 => 3.13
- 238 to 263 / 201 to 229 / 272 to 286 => -3.16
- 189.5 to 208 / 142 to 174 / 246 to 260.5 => 0.53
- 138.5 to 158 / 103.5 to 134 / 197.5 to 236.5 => -4.07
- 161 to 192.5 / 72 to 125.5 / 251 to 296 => -2.70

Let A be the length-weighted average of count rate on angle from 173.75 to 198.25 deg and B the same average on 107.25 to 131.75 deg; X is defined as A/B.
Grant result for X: 1.2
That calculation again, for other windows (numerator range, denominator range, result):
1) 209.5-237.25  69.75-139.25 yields 0.79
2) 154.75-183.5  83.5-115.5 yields 1.37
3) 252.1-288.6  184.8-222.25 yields 1.25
